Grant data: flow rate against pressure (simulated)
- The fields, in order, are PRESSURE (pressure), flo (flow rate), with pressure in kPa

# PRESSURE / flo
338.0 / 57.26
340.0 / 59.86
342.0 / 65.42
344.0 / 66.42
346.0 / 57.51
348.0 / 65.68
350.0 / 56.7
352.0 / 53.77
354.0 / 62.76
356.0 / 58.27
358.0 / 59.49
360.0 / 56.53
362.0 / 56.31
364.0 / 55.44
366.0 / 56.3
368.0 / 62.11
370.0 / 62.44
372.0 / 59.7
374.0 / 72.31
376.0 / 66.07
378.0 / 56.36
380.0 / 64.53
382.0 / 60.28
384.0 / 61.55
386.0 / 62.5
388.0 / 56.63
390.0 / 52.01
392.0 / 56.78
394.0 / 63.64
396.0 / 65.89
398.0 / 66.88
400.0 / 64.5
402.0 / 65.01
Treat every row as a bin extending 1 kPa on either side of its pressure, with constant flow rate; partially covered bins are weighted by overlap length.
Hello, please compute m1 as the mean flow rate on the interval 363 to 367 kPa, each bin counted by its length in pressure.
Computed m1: 55.9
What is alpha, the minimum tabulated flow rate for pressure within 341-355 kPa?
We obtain 53.77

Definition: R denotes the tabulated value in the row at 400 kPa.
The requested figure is 64.5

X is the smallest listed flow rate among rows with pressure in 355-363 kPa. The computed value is 56.31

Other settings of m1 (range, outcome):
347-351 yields 61.2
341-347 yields 63.1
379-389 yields 61.1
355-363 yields 57.7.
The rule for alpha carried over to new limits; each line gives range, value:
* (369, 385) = 56.36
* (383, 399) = 52.01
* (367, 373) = 59.7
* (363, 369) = 55.44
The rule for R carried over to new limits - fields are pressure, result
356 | 58.27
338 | 57.26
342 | 65.42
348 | 65.68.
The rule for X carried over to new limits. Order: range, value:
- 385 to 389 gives 56.63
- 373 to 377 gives 66.07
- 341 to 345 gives 65.42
